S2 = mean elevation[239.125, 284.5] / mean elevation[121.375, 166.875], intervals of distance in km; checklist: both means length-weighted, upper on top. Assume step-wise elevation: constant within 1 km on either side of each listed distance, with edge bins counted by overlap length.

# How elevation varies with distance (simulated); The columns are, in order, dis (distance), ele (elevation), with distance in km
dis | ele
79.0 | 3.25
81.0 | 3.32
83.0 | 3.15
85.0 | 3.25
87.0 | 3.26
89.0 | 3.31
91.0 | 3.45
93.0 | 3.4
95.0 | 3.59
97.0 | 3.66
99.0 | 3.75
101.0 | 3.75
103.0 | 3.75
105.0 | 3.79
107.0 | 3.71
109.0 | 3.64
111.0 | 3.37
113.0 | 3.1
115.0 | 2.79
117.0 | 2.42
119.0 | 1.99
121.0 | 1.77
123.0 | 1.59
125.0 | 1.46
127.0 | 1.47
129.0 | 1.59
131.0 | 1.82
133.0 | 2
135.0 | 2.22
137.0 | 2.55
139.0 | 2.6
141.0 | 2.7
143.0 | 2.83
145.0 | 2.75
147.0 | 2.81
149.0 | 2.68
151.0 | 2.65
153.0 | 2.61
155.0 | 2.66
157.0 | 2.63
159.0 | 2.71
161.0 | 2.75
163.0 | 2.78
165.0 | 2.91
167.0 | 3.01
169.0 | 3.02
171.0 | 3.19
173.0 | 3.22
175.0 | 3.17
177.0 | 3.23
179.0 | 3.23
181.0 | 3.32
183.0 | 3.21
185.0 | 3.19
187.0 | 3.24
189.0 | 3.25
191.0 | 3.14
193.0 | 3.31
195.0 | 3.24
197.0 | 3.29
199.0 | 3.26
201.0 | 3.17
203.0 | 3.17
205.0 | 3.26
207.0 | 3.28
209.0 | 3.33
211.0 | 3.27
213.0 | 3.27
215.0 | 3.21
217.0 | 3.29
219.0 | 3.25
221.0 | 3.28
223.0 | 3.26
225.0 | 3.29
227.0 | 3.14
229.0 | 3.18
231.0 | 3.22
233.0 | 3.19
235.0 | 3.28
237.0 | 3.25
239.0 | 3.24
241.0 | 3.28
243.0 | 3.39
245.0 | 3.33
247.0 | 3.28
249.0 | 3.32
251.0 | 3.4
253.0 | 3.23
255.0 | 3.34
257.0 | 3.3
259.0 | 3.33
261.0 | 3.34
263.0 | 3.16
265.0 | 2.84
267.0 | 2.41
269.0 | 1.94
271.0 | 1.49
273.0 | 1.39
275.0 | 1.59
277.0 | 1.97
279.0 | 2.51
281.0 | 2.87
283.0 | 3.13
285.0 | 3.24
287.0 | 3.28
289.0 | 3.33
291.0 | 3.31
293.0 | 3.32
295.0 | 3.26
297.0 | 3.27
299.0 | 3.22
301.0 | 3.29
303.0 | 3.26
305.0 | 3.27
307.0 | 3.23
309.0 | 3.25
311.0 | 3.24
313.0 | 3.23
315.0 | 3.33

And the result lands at 1.18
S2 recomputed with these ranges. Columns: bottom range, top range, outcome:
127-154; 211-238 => 1.34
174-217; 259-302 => 0.86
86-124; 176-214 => 1.03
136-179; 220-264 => 1.15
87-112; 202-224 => 0.91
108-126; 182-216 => 1.32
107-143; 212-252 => 1.39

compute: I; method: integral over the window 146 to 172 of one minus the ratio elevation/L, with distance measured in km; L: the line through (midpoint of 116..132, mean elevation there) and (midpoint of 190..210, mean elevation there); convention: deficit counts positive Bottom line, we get -3.8 km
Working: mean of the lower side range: 1.76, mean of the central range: 2.8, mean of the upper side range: 3.25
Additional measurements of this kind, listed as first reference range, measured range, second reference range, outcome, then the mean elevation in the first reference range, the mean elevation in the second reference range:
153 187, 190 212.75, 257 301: -2.32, 3.01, 2.8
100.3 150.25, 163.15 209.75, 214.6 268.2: -4.27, 2.6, 3.22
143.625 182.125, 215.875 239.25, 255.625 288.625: -4.18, 2.91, 2.63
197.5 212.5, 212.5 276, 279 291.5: 3.50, 3.25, 3.13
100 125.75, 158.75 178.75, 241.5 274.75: -1.00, 2.87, 2.88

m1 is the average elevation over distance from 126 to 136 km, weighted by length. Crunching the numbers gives 1.82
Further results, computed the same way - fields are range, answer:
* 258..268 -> 3.02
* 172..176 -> 3.2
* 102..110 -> 3.72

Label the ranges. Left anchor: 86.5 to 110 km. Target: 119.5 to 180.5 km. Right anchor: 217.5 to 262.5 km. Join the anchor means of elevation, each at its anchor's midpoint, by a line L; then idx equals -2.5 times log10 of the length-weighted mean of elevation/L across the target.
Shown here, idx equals 0.33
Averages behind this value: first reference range 3.6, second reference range 3.28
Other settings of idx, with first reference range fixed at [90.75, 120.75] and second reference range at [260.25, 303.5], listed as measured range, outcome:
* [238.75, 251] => -0.15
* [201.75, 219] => -0.09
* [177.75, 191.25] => -0.06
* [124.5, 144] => 0.44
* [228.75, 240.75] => -0.11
